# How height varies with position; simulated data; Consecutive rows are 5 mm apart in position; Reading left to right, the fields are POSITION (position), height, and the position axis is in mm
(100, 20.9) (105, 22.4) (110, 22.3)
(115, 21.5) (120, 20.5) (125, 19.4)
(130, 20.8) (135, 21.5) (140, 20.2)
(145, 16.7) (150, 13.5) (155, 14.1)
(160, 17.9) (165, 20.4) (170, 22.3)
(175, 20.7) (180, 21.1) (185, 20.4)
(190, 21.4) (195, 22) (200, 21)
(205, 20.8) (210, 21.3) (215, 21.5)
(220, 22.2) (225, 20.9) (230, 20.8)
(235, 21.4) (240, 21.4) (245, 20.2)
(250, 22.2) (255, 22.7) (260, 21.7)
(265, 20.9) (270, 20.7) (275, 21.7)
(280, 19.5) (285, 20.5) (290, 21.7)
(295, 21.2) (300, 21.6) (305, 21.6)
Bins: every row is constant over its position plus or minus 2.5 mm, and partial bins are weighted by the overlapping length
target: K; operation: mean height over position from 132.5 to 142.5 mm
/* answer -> 20.9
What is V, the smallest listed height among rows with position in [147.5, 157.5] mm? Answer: 13.5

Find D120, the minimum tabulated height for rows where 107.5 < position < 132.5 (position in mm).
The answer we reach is 19.4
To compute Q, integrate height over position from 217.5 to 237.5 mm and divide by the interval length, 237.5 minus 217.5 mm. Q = 21.3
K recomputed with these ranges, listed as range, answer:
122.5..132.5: 20.1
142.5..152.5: 15.1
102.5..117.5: 22.1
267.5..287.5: 20.6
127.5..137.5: 21.1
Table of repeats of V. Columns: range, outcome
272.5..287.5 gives 19.5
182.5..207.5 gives 20.4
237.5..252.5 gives 20.2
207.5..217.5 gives 21.3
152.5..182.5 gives 14.1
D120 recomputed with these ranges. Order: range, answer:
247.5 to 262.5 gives 21.7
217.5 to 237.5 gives 20.8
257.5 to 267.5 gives 20.9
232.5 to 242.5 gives 21.4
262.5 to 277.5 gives 20.7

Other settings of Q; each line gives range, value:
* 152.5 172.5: 18.7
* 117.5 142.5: 20.5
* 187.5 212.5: 21.3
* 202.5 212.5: 21.1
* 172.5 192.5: 20.9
